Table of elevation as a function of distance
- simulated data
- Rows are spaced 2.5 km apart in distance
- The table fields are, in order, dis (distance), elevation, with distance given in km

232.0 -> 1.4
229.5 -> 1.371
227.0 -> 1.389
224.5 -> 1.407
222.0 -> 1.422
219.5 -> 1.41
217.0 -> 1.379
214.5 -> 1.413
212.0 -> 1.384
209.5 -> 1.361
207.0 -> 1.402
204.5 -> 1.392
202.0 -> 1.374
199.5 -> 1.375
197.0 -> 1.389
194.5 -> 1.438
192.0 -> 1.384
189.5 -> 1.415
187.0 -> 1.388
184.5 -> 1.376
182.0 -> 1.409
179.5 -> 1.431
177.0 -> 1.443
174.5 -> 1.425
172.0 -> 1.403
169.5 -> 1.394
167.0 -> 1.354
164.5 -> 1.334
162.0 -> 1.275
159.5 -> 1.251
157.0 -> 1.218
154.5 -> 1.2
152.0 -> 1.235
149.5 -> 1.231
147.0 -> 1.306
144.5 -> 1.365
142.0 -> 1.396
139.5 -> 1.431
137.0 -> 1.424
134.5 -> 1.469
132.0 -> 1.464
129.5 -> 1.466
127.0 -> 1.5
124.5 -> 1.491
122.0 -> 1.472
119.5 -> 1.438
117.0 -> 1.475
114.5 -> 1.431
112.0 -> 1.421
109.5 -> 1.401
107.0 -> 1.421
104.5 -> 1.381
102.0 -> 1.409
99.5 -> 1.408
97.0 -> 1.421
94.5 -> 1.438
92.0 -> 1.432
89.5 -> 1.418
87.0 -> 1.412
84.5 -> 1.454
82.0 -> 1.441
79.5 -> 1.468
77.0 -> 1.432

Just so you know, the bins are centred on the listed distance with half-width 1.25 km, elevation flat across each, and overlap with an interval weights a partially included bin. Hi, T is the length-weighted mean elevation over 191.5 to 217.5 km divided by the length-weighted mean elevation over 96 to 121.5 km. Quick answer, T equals 0.98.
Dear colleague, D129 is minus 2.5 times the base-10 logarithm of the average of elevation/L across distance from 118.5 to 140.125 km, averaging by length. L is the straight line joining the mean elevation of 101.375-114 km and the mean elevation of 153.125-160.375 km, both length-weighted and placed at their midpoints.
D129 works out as -0.11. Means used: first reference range 1.41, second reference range 1.22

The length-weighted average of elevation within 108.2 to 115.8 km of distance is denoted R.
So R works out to 1.42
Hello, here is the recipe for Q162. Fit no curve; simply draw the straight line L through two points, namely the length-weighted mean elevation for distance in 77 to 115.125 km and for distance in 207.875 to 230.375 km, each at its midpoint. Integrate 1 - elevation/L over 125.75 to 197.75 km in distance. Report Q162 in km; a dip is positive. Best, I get 1.8 km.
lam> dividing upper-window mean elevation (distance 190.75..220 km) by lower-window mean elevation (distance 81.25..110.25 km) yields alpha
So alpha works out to 1.0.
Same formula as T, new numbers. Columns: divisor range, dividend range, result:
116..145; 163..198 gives 0.96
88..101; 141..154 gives 0.91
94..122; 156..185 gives 0.96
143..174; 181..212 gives 1.07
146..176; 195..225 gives 1.07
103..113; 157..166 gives 0.91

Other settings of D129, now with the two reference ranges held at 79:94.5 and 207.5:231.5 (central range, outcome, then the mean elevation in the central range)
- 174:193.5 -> 0.00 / 1.41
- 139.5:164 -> 0.10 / 1.28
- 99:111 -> 0.02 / 1.4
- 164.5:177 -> 0.01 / 1.39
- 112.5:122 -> -0.02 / 1.45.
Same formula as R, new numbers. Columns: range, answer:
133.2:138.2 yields 1.45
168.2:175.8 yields 1.41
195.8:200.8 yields 1.38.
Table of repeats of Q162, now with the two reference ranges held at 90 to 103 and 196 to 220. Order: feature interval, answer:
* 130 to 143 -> -0.3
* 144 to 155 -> 1.1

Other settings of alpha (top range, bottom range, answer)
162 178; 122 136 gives 0.94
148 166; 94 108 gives 0.89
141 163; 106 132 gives 0.88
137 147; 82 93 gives 0.97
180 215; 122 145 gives 0.96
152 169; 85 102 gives 0.90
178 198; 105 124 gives 0.98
